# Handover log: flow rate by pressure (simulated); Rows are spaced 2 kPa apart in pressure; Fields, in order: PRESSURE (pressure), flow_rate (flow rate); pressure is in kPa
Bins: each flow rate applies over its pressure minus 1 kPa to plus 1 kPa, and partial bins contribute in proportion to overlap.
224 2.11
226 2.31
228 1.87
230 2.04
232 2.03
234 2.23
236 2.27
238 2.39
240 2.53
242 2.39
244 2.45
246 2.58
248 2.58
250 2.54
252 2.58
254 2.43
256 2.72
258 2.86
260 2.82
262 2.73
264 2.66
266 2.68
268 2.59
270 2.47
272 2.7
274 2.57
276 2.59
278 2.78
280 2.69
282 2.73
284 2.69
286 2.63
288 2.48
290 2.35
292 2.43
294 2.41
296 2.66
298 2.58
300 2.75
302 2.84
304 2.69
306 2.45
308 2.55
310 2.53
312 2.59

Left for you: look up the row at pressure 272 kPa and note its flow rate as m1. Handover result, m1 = 2.7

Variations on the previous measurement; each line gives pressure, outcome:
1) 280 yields 2.69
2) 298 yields 2.58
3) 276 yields 2.59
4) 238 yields 2.39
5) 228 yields 1.87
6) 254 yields 2.43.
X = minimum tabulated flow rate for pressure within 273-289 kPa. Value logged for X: 2.48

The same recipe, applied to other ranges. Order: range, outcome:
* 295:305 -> 2.58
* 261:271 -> 2.47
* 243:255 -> 2.43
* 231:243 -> 2.03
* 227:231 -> 1.87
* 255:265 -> 2.66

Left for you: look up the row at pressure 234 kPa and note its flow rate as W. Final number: 2.23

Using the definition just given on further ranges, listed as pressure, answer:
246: 2.58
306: 2.45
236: 2.27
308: 2.55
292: 2.43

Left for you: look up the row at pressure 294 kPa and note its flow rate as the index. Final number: 2.41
